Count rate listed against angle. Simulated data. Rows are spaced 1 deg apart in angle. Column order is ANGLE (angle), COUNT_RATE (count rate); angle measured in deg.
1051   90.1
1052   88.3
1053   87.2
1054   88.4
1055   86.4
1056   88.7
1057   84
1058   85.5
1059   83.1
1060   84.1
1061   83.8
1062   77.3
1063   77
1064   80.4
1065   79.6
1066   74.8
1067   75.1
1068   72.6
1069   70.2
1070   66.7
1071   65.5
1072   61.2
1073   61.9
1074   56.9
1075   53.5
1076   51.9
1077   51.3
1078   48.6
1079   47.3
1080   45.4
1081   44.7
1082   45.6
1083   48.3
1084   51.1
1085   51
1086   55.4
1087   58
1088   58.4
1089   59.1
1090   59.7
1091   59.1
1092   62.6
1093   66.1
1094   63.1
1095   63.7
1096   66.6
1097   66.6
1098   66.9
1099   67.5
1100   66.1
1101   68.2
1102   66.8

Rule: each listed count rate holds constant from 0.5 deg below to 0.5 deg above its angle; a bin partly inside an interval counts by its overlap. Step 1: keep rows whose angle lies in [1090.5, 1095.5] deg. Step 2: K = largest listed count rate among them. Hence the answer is 66.1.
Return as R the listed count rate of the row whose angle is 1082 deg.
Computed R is 45.6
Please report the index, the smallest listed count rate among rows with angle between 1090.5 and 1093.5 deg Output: 59.1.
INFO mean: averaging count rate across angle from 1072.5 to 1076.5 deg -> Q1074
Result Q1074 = 56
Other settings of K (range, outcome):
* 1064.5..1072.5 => 79.6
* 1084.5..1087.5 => 58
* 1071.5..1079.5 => 61.9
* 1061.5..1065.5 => 80.4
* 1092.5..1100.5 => 67.5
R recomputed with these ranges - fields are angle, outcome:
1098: 66.9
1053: 87.2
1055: 86.4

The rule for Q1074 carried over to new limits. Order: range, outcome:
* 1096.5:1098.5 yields 66.8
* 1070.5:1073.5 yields 62.9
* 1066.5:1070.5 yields 71.2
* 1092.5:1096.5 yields 64.9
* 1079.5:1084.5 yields 47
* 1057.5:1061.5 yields 84.1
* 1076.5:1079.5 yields 49.1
